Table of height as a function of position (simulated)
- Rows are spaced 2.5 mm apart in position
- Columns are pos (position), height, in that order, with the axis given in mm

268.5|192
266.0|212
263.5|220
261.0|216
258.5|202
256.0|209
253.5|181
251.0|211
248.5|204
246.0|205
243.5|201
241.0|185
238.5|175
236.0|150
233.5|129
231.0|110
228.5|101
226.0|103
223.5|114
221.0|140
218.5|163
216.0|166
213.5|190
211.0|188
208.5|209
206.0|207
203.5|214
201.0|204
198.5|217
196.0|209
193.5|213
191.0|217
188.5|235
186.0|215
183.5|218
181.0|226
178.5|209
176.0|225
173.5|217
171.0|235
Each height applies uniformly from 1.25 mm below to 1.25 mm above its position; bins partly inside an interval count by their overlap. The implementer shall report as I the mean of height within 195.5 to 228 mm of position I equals 176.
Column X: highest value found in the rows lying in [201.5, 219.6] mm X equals 214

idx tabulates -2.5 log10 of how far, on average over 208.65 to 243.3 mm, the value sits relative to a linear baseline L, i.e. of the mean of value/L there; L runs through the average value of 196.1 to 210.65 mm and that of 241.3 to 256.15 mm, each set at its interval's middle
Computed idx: 0.331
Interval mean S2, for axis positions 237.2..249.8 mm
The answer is 194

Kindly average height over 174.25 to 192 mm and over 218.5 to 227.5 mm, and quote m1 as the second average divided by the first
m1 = 0.6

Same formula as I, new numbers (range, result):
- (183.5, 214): 211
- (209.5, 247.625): 156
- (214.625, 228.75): 134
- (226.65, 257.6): 171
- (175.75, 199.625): 218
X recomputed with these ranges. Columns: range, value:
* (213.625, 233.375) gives 166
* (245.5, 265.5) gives 220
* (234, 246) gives 205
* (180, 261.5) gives 235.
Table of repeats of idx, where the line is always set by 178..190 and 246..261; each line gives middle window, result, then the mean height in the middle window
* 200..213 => 0.06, 204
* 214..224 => 0.37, 151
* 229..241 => 0.40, 143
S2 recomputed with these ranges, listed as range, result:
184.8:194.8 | 220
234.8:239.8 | 163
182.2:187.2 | 217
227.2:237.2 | 122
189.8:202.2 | 212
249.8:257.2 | 200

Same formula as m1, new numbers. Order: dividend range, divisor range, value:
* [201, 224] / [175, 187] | 0.83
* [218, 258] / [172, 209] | 0.75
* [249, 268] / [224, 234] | 1.88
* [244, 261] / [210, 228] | 1.36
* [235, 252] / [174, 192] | 0.86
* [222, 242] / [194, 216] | 0.65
